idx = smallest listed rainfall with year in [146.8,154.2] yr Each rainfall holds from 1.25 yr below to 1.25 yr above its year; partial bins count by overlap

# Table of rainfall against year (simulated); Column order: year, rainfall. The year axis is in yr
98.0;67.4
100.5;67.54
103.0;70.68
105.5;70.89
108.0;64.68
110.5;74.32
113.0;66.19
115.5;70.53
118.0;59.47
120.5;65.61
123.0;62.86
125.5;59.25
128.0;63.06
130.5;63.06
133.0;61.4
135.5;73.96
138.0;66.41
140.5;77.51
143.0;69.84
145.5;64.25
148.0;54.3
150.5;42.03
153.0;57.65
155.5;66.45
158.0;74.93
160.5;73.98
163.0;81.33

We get 42.03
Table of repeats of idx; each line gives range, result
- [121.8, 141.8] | 59.25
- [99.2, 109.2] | 64.68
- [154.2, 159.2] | 66.45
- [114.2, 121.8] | 59.47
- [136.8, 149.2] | 54.3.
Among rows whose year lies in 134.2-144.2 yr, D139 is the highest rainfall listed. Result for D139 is 77.51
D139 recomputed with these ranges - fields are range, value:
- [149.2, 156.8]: 66.45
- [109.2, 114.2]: 74.32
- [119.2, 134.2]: 65.61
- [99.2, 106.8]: 70.89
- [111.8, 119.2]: 70.53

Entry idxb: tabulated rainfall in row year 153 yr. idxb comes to 57.65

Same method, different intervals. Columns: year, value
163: 81.33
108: 64.68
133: 61.4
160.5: 73.98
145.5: 64.25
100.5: 67.54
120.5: 65.61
